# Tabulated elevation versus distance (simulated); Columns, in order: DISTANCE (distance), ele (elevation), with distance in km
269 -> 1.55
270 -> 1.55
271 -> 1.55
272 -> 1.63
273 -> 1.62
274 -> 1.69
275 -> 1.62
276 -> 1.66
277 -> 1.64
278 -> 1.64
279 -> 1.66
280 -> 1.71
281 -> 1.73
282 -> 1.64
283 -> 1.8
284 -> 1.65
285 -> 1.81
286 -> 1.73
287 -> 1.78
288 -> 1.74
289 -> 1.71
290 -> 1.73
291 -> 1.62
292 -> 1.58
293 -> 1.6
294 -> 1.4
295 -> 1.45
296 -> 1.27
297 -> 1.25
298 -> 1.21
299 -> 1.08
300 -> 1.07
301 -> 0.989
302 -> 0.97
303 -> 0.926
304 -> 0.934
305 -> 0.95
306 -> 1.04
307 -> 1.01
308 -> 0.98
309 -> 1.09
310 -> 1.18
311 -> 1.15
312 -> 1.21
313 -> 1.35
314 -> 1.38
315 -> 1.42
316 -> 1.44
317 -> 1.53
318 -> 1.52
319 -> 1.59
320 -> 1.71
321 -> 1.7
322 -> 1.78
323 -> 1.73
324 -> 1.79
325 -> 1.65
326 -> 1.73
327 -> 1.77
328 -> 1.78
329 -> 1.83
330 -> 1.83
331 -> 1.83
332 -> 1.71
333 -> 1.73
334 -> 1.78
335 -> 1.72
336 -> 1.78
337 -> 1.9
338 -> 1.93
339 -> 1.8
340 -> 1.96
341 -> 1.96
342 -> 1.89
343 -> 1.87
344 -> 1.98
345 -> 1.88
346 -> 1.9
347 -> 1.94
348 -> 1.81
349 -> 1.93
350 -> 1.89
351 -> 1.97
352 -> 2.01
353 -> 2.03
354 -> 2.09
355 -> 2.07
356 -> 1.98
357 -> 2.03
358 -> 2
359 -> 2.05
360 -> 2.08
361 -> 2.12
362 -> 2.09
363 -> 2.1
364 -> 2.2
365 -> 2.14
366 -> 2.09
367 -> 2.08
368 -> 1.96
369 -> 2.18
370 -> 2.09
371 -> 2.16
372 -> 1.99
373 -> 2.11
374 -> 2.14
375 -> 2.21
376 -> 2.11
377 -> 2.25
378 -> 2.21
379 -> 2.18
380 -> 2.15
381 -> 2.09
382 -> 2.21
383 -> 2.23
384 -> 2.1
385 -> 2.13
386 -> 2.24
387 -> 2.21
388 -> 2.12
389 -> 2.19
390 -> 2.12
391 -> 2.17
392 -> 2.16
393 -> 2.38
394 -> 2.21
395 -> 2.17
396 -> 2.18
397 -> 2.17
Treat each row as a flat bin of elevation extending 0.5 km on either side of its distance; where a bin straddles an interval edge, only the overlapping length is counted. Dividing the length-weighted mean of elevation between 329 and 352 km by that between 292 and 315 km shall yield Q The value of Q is 1.59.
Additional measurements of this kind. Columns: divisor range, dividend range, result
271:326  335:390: 1.40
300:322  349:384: 1.68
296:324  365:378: 1.66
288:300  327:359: 1.32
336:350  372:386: 1.14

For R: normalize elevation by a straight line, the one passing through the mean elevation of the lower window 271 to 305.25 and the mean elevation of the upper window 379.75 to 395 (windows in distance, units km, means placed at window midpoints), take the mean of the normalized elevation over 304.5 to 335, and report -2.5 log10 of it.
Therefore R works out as 0.14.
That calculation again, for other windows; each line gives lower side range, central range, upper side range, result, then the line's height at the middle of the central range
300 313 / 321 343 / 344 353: -0.147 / 1.58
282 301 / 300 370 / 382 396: 0.073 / 1.82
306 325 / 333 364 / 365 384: -0.078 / 1.82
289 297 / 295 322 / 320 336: 0.293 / 1.62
